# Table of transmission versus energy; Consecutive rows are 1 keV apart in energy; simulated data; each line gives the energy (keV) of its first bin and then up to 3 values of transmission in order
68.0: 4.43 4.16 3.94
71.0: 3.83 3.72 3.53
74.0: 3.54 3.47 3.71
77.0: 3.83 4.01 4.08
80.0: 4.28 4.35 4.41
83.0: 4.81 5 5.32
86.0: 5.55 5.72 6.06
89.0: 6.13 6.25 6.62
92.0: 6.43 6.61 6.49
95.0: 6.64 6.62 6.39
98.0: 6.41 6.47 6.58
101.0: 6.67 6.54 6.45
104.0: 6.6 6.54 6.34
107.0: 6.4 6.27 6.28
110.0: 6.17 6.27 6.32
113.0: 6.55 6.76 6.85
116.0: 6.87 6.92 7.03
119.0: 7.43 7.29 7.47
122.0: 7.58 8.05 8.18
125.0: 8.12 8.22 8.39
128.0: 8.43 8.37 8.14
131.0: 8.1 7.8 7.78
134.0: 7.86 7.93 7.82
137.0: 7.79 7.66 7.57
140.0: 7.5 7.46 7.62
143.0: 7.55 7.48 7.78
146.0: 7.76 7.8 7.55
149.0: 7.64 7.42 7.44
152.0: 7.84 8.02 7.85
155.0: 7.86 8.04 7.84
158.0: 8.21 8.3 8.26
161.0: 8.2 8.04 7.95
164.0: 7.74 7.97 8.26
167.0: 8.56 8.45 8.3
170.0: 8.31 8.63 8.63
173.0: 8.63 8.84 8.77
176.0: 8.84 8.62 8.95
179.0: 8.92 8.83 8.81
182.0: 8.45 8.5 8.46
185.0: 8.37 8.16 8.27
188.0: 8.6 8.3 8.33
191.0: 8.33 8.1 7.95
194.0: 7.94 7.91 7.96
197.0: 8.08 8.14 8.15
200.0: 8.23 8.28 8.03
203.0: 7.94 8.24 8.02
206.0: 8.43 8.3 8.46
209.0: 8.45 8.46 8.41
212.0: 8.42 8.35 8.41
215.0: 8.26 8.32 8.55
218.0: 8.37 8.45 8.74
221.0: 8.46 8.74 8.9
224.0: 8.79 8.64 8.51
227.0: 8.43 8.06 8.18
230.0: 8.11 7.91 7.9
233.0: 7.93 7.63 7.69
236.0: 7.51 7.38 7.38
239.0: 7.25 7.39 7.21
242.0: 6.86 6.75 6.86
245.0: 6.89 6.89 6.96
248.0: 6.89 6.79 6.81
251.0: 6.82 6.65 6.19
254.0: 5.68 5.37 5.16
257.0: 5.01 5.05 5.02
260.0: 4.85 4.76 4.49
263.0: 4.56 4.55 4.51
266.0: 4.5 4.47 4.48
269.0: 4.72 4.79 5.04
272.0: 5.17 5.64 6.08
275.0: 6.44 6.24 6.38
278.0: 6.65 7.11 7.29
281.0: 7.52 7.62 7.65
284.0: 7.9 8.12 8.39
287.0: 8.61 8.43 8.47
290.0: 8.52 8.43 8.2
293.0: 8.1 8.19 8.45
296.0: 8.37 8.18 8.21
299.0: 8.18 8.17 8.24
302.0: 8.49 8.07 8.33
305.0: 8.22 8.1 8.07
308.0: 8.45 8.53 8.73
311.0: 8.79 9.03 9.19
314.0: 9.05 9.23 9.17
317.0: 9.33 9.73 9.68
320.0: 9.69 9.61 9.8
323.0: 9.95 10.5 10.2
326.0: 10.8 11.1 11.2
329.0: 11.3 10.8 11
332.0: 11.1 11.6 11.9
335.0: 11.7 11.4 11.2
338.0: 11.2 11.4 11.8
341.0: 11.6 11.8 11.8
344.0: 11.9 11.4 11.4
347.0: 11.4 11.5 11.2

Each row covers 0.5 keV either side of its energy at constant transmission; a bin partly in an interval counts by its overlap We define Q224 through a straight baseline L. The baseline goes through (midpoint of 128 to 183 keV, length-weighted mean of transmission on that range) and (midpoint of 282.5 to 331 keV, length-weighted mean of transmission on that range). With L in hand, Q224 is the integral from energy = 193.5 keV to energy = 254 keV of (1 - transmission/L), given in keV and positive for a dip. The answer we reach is 4.5 keV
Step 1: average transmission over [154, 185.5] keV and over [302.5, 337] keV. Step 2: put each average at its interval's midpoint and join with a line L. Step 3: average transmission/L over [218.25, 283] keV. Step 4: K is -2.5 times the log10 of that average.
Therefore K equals 0.34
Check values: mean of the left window 8.4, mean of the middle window 6.67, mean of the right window 9.82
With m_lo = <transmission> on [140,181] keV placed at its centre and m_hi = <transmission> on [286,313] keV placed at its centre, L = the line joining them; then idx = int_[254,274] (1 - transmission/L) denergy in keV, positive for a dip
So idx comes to 8.2 keV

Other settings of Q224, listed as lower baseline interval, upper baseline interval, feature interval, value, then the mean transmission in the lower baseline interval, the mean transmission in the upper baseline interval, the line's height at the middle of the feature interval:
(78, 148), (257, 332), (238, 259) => 3.1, 6.83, 7.83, 7.57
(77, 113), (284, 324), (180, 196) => -2.6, 5.92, 8.69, 7.16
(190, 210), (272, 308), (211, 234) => -0.9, 8.17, 7.77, 8.07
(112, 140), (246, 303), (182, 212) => -4.5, 7.64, 6.65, 7.17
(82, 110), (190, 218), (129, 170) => -3.9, 6.2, 8.23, 7.2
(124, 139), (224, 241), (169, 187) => -1.5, 8.02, 7.88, 7.95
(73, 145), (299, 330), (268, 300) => 5.8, 6.57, 9.3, 8.89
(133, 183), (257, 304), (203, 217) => -1.5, 8.09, 6.77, 7.53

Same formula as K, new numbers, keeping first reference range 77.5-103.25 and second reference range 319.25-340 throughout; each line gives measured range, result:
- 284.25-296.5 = 0.20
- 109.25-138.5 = -0.15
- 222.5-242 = 0.12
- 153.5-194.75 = -0.11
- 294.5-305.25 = 0.23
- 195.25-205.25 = 0.00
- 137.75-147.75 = -0.11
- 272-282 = 0.43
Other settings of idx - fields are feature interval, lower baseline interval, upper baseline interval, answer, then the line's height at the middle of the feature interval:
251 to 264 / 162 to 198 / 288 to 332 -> 5.24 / 8.83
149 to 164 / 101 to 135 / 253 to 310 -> -1.68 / 7.13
